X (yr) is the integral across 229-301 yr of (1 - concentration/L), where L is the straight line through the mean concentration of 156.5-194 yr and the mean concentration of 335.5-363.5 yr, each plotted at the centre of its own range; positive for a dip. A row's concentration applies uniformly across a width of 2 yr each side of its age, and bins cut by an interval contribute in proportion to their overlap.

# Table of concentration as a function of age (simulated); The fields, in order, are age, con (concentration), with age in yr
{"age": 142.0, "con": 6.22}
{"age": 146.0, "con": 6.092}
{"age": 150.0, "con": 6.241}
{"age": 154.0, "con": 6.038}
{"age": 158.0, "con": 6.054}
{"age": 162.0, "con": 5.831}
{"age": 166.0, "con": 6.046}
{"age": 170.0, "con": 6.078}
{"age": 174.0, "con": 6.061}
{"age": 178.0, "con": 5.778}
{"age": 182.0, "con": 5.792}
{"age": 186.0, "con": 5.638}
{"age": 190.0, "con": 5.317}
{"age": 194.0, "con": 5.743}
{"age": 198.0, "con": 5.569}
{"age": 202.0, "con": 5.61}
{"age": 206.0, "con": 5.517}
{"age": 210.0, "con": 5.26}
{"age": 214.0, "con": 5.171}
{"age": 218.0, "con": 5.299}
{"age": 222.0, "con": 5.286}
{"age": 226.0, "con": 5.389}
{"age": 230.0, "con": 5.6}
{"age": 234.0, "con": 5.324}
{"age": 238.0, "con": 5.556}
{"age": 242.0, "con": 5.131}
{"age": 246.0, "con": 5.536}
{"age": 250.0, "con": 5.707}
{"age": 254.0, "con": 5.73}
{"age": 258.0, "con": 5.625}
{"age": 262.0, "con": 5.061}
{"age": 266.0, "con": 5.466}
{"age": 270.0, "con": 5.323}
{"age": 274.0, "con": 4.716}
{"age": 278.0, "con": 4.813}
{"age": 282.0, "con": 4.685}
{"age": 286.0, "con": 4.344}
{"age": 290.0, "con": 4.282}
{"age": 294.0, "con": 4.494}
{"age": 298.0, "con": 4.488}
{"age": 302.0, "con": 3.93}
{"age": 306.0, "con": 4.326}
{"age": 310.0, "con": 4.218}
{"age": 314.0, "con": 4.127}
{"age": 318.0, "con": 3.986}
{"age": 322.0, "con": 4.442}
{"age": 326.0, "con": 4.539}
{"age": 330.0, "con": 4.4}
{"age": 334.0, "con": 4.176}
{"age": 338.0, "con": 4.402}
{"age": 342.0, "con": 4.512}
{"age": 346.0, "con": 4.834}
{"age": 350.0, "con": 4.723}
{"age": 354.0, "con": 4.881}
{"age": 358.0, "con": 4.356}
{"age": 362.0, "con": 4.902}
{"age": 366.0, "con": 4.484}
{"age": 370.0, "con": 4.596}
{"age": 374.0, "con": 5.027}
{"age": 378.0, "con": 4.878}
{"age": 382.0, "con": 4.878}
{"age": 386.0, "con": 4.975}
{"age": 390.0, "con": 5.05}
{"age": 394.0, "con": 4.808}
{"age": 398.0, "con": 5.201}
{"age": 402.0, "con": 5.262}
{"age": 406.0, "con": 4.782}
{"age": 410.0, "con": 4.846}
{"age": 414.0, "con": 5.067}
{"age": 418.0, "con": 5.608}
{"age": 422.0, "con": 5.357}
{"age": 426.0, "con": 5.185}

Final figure 2.1 yr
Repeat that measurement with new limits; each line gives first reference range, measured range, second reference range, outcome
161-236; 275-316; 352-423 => 6.8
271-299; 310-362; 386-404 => 3.8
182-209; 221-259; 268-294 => -2.9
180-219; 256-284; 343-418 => 0.8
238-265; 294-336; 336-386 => 6.3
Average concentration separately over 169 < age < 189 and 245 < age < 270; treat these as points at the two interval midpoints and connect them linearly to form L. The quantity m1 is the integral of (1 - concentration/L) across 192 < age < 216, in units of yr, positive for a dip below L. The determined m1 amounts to 1.0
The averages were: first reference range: 5.83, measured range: 5.48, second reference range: 5.5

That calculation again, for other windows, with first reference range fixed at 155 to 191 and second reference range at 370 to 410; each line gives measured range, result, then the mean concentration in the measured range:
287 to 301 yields 2.56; 4.38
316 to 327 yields 1.97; 4.3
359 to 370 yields 0.91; 4.64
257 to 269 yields 0.28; 5.36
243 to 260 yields -0.25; 5.62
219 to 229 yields 0.51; 5.36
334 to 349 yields 1.81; 4.54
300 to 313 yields 2.82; 4.16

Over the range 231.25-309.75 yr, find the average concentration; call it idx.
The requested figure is 4.96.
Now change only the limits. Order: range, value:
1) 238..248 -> 5.38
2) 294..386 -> 4.51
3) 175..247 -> 5.48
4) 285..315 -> 4.28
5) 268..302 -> 4.6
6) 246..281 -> 5.3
